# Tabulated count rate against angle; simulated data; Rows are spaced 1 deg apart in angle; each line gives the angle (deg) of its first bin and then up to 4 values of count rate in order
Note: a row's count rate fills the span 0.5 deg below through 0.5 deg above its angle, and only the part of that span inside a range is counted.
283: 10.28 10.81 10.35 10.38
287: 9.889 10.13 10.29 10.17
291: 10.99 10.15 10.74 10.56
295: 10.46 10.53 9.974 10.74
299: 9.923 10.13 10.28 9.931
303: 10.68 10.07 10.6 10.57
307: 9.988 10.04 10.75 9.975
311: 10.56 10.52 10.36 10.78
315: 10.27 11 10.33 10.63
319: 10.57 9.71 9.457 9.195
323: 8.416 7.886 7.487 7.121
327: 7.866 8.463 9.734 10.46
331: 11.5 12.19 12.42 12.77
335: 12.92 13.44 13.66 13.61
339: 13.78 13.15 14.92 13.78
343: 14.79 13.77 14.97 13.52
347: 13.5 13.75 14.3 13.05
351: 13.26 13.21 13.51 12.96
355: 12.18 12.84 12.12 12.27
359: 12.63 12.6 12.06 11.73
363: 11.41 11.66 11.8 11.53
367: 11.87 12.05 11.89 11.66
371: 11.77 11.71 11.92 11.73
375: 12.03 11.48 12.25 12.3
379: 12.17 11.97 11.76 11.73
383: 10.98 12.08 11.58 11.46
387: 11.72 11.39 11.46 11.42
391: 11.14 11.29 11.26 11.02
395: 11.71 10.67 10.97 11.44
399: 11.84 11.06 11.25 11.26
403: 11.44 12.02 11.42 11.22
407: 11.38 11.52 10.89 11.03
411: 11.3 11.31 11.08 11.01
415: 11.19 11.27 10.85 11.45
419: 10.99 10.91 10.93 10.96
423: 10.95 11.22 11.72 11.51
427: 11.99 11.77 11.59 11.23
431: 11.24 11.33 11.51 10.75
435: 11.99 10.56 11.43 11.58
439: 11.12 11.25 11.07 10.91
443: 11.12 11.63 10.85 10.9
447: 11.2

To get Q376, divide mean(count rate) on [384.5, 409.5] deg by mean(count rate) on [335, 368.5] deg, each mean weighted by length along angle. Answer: 0.9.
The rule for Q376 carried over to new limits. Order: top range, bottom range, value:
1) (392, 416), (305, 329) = 1.17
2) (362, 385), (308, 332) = 1.21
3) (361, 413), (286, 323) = 1.12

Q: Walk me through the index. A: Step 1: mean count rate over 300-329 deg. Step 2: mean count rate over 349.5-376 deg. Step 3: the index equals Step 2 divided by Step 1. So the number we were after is 1.25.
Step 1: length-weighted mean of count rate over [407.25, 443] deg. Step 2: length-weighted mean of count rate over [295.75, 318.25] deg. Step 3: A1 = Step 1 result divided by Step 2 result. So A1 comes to 1.1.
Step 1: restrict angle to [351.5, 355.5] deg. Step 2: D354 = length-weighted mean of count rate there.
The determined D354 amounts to 13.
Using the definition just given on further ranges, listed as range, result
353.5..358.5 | 12.5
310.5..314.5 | 10.6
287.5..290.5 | 10.2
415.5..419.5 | 11.1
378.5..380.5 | 12.1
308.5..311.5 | 10.4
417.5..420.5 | 11.1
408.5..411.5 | 11.1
